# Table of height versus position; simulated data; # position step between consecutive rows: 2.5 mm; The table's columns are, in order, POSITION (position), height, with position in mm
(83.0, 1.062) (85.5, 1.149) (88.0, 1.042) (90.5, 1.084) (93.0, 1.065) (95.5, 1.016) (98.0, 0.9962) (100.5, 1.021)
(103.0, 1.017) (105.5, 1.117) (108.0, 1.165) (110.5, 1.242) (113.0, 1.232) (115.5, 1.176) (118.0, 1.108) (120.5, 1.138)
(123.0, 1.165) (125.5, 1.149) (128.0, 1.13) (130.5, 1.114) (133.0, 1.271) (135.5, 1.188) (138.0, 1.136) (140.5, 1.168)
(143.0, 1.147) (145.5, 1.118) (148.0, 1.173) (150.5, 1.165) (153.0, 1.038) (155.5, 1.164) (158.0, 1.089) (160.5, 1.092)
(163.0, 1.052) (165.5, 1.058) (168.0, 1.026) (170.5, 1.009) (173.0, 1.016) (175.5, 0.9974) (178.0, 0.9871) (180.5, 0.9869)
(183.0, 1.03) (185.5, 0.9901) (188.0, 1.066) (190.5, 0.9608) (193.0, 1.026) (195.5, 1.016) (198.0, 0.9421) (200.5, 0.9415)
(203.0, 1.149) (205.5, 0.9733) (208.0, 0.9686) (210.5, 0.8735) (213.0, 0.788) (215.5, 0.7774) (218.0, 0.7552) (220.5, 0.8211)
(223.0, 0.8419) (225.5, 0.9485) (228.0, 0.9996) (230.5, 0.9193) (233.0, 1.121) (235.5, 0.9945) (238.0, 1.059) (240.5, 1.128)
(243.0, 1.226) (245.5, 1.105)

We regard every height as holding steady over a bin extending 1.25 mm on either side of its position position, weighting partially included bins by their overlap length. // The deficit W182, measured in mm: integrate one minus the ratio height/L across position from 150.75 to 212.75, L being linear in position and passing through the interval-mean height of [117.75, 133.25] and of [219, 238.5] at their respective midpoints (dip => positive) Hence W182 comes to 1.6 mm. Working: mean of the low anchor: 1.15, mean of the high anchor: 0.957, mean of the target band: 1.02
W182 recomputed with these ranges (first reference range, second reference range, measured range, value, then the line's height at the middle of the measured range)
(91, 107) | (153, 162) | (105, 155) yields -3.9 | 1.07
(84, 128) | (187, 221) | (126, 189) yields -4.4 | 1.02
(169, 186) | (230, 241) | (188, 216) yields 1.8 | 1.02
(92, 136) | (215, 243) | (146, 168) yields -0.7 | 1.06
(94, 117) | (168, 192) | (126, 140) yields -1.3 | 1.07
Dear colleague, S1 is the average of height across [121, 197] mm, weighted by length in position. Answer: 1.08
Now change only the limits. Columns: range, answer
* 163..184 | 1.02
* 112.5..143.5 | 1.16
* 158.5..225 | 0.968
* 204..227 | 0.865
